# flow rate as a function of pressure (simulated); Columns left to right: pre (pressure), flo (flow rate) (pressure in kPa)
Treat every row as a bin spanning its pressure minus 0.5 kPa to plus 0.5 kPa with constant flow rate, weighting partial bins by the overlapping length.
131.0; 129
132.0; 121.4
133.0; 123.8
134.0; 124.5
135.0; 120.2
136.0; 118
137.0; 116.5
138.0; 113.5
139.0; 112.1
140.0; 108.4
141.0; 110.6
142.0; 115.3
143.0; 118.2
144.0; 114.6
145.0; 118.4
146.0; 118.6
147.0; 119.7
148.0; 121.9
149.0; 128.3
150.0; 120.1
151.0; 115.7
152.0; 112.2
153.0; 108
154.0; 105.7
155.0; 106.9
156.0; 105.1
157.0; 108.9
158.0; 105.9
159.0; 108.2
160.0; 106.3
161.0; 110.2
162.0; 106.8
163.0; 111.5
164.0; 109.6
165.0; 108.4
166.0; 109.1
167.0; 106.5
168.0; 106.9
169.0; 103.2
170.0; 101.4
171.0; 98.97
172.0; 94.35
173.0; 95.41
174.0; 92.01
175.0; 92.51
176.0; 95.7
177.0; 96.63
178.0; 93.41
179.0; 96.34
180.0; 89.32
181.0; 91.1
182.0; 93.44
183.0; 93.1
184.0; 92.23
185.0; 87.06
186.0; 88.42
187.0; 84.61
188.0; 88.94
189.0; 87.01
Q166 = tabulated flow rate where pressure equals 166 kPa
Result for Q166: 109.1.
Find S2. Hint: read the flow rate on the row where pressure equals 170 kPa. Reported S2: 101.4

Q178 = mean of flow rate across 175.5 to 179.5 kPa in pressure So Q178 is 95.5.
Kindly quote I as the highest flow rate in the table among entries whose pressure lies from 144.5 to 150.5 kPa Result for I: 128.3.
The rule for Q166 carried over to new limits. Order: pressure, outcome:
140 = 108.4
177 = 96.63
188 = 88.94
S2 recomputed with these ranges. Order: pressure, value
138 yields 113.5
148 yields 121.9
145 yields 118.4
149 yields 128.3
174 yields 92.01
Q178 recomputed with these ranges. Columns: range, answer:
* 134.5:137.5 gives 118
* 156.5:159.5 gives 108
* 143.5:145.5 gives 116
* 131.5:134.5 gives 123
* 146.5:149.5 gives 123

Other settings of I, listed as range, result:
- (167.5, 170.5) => 106.9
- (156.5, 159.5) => 108.9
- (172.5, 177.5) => 96.63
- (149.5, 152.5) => 120.1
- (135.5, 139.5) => 118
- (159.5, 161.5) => 110.2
